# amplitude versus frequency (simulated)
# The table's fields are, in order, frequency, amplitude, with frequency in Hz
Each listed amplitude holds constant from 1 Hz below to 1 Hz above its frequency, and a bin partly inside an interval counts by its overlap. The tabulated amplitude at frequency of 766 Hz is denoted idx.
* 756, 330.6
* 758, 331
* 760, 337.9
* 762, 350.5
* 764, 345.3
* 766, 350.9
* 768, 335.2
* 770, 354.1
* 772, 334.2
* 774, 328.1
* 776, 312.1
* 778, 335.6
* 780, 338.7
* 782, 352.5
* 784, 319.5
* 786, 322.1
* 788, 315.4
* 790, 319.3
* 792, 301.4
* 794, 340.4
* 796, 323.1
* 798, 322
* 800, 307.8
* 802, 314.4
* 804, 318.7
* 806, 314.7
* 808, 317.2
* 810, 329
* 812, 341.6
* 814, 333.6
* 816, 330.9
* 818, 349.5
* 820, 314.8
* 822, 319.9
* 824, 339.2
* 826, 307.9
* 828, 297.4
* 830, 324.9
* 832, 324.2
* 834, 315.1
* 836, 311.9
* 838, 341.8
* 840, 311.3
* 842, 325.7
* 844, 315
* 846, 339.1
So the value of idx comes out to 350.9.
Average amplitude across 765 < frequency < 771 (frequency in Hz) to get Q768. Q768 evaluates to 347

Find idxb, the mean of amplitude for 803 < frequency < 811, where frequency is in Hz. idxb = 320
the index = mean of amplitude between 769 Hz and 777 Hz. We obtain 332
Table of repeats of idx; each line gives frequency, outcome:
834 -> 315.1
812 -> 341.6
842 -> 325.7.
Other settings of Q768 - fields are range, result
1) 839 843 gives 318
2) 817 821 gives 332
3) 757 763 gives 340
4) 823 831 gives 317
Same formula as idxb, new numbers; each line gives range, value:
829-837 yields 319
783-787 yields 321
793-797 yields 332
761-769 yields 345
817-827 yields 326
